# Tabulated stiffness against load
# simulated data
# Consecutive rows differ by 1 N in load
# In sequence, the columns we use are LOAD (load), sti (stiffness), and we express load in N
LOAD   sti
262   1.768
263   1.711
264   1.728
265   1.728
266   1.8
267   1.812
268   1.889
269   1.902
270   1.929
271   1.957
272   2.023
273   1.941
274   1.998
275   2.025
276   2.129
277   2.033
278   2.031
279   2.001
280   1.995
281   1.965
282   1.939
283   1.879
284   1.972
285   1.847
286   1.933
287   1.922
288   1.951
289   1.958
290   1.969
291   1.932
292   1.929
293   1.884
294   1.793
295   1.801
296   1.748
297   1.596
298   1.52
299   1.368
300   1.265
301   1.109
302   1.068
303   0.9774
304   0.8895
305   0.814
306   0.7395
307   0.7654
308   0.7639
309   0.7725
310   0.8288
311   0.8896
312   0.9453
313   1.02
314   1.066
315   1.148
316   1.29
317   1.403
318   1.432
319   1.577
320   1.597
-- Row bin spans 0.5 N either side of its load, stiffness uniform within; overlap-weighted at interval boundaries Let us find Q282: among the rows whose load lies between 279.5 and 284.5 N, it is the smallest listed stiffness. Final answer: 1.879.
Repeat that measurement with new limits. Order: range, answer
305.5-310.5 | 0.7395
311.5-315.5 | 0.9453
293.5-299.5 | 1.368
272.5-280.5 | 1.941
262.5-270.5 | 1.711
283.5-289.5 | 1.847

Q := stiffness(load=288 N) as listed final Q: 1.951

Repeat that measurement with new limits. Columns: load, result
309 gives 0.7725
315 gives 1.148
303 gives 0.9774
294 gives 1.793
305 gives 0.814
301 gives 1.109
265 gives 1.728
